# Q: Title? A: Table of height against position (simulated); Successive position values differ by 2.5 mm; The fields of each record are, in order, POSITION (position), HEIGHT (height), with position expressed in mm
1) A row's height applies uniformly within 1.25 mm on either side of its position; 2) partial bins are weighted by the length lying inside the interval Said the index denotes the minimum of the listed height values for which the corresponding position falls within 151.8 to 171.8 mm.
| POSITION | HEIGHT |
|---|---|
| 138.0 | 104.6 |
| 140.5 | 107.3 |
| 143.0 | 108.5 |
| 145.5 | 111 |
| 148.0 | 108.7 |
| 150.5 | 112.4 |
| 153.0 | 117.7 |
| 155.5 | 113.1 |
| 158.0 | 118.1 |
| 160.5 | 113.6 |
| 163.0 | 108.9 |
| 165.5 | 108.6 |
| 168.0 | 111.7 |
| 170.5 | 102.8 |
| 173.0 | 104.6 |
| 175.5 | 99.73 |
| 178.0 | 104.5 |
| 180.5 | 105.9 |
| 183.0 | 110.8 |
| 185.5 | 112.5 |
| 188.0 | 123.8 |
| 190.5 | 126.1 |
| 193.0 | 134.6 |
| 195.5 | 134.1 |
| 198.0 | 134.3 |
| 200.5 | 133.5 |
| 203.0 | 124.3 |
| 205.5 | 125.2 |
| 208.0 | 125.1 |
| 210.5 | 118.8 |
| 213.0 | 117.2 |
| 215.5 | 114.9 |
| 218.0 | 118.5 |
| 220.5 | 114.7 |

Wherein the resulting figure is 102.8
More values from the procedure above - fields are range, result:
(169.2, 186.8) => 99.73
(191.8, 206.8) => 124.3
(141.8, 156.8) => 108.5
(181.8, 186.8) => 110.8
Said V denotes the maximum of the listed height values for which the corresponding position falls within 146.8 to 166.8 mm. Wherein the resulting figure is 118.1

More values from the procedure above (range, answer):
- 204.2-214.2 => 125.2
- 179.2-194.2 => 134.6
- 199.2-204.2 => 133.5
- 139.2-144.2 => 108.5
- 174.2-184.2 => 110.8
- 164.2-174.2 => 111.7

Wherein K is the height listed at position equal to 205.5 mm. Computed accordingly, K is 125.2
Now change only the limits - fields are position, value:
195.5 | 134.1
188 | 123.8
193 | 134.6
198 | 134.3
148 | 108.7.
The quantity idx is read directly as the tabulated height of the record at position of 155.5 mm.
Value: 113.1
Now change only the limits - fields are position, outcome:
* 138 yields 104.6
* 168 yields 111.7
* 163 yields 108.9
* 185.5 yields 112.5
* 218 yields 118.5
